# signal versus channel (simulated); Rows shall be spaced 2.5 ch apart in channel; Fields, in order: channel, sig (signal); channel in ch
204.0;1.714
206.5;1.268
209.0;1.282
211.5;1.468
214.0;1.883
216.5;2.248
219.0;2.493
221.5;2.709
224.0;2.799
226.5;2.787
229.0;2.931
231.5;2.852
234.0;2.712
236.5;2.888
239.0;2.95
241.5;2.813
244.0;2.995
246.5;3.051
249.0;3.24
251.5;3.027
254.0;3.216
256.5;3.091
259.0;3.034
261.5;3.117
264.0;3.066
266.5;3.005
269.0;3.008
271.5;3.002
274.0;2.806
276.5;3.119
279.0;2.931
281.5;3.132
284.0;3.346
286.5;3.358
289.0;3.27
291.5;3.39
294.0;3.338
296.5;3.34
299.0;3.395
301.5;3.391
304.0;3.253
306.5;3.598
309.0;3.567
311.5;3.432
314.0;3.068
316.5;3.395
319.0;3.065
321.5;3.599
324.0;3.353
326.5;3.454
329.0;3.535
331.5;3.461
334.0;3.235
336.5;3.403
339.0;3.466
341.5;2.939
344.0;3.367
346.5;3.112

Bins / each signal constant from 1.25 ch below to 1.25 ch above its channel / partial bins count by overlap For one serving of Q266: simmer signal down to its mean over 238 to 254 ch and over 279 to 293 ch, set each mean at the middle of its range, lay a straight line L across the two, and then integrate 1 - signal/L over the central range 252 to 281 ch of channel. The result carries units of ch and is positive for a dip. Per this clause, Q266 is 1.0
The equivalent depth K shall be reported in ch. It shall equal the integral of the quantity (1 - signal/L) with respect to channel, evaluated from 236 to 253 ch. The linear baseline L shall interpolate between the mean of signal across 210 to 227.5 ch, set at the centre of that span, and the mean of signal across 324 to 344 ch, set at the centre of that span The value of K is -3.01 ch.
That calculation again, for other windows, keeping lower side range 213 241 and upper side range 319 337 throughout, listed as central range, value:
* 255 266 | -0.60 ch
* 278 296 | -0.87 ch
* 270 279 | 0.14 ch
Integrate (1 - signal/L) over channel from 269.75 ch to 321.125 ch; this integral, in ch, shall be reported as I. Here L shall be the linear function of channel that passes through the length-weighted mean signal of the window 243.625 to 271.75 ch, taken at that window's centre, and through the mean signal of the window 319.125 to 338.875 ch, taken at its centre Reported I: -0.1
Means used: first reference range 3.08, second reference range 3.42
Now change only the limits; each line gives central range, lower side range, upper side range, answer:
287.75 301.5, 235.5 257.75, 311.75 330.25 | -0.5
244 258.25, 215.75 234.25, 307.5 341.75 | -1.2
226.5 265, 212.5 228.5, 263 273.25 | -3.2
